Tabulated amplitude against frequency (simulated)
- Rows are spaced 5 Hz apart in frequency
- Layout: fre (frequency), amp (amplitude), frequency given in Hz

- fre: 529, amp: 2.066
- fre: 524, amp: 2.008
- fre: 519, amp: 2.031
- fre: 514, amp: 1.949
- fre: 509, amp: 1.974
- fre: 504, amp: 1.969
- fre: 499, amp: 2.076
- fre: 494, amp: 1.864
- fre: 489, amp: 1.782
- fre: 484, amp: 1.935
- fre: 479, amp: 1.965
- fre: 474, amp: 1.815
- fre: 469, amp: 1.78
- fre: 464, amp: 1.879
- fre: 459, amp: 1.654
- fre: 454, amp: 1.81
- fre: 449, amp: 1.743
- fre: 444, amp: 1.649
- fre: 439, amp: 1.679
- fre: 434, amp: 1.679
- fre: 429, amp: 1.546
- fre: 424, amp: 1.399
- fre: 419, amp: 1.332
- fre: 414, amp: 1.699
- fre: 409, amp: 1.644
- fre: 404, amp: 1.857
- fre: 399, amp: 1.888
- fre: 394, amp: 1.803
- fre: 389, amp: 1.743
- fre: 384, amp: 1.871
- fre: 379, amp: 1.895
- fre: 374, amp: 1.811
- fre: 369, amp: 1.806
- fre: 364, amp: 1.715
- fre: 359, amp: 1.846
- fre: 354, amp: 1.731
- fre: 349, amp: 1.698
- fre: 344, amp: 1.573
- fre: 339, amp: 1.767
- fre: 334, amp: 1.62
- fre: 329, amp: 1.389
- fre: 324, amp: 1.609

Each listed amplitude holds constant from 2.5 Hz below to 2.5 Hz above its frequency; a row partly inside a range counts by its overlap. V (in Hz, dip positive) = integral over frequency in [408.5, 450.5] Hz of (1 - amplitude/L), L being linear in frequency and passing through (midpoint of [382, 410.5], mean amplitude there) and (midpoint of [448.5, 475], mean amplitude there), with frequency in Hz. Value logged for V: 4.7 Hz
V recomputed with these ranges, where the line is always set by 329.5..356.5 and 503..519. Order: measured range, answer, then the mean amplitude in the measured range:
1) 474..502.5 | 0.2 Hz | 1.92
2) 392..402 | -0.5 Hz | 1.85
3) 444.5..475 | 1.7 Hz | 1.77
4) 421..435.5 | 2.3 Hz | 1.52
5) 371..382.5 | -0.9 Hz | 1.85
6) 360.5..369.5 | -0.3 Hz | 1.76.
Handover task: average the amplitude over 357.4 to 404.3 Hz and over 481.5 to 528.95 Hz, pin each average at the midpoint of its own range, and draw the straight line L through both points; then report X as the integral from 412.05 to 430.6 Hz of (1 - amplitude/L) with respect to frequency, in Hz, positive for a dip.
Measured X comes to 3.79 Hz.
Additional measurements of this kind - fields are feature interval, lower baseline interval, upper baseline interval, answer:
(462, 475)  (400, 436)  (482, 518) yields -0.09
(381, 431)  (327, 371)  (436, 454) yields 0.46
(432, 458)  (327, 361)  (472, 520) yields 1.89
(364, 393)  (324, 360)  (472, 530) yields -1.62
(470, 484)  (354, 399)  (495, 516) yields 0.43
